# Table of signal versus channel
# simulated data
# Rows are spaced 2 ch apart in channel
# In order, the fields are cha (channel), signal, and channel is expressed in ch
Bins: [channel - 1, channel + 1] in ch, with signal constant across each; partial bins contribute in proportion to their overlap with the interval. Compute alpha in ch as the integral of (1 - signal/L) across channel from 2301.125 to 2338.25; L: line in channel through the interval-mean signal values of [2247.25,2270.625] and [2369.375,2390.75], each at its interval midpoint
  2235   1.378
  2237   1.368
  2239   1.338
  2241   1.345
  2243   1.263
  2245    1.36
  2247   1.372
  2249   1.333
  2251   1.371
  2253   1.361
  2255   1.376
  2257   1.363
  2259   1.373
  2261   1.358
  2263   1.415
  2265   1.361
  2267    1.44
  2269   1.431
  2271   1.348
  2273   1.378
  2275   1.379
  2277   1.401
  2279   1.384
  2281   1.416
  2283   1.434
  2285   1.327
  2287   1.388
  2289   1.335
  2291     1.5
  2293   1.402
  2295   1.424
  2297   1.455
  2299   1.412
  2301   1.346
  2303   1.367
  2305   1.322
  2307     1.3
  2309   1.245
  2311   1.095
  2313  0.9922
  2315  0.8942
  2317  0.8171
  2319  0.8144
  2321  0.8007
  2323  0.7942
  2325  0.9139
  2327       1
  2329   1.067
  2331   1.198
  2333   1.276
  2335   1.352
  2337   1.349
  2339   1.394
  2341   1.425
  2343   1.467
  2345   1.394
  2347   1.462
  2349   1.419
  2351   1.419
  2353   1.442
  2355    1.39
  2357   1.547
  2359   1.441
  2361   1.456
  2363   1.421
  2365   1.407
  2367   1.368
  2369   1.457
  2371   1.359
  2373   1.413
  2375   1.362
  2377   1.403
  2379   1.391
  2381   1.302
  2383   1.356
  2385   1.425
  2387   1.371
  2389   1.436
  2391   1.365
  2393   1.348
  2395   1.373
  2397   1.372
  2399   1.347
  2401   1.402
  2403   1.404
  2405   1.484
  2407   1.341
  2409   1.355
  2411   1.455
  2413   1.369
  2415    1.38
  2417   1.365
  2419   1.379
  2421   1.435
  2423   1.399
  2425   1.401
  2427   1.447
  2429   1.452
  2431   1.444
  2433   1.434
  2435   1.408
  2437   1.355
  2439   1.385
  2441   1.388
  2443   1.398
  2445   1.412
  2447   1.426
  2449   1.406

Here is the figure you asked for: 7.6 ch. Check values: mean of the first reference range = 1.38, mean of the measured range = 1.1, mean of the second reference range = 1.38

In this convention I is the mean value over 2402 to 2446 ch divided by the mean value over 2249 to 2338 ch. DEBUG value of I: 1.11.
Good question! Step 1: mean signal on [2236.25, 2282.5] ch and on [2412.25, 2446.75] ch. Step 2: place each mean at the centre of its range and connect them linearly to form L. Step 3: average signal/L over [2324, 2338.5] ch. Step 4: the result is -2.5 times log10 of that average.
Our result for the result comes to 0.18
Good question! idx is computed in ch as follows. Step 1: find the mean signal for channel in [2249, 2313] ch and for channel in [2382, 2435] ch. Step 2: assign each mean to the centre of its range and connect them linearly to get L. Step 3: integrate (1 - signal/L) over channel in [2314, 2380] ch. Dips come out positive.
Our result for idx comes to 5.1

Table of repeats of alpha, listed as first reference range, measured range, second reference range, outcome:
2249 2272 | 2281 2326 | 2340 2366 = 6.4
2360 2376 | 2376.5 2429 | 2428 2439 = 0.8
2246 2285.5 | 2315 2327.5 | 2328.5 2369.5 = 4.8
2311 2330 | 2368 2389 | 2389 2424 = -2.6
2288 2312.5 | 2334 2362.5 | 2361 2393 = -1.1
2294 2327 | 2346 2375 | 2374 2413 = -3.4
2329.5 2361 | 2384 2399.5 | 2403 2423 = 0.2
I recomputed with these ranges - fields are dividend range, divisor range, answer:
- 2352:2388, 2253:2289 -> 1.02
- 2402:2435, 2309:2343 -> 1.29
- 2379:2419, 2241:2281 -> 1.01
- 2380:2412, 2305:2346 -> 1.22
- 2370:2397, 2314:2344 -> 1.25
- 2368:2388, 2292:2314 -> 1.06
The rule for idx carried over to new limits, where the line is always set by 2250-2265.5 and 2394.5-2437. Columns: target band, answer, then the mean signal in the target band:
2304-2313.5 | 1.24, 1.2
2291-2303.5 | -0.28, 1.41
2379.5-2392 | 0.17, 1.38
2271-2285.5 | -0.12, 1.39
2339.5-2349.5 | -0.31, 1.43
